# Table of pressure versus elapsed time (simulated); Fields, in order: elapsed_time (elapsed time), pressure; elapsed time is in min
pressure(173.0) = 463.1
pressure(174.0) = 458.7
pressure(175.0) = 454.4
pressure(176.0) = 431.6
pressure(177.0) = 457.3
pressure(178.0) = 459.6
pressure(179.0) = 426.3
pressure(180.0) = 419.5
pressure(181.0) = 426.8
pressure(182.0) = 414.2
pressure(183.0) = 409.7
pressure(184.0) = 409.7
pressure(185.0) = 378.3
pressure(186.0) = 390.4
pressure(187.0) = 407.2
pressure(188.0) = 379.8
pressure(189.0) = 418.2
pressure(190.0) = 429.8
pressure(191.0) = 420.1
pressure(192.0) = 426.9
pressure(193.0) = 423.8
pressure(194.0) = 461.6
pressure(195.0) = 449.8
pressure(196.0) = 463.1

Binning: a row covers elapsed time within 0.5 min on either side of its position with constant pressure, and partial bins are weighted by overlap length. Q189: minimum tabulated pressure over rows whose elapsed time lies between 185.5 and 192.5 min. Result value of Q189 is 379.8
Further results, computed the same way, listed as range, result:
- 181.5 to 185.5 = 378.3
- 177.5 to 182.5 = 414.2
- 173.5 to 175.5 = 454.4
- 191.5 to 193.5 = 423.8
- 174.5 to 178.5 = 431.6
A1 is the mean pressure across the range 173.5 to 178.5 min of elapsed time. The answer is 452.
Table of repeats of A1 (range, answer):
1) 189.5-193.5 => 425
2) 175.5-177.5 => 444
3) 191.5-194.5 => 437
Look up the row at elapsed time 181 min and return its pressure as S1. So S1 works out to 426.8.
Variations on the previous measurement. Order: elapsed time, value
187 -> 407.2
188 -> 379.8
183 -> 409.7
